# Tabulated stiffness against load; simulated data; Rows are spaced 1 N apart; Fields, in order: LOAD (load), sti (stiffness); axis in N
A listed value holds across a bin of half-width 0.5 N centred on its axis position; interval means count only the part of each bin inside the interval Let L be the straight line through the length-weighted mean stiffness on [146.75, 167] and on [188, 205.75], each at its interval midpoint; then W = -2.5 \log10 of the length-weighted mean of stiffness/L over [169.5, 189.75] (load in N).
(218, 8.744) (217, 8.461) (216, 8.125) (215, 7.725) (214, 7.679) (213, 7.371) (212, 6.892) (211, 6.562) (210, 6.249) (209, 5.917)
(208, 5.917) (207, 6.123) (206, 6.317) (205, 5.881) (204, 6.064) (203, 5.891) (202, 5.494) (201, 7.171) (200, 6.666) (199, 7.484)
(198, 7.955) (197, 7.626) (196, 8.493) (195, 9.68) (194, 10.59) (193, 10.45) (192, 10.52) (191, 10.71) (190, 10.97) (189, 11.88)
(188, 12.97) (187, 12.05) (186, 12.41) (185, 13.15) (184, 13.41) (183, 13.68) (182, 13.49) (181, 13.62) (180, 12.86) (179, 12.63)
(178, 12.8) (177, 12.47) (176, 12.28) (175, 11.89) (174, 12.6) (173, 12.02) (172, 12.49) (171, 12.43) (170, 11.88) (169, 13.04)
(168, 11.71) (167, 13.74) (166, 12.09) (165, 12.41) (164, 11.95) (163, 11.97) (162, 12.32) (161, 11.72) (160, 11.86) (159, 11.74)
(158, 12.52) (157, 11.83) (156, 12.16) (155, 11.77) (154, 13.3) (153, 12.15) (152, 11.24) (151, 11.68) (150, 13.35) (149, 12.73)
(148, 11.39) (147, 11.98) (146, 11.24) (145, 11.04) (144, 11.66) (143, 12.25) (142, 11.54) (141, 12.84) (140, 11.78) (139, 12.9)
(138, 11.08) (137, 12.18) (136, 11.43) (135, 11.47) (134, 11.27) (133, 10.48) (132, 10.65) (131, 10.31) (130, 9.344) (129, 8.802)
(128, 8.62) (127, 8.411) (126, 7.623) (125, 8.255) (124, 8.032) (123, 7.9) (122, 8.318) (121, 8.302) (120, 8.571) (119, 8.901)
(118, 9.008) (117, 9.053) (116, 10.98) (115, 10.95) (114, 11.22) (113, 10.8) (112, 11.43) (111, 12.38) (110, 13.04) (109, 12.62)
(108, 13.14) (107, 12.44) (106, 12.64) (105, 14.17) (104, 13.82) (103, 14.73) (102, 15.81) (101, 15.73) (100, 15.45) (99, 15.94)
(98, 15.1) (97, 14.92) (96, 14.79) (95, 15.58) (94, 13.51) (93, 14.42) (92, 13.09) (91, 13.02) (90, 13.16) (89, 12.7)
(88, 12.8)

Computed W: -0.25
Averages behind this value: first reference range 12.1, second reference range 8.54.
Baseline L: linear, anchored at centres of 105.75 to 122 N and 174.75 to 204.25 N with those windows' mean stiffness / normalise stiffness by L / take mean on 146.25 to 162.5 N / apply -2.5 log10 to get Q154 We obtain -0.131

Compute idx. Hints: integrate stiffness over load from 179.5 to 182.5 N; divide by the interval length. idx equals 13.3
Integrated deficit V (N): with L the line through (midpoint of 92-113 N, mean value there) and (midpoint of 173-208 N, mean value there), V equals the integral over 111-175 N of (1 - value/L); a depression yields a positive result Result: 5.2 N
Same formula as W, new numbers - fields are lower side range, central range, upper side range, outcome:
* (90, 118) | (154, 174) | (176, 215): -0.140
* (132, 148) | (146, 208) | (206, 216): -0.209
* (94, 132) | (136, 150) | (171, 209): -0.085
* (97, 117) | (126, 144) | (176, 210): 0.118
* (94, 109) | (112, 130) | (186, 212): 0.407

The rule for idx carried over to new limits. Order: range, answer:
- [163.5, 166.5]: 12.2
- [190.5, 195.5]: 10.4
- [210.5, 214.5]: 7.13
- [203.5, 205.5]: 5.97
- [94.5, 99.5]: 15.3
